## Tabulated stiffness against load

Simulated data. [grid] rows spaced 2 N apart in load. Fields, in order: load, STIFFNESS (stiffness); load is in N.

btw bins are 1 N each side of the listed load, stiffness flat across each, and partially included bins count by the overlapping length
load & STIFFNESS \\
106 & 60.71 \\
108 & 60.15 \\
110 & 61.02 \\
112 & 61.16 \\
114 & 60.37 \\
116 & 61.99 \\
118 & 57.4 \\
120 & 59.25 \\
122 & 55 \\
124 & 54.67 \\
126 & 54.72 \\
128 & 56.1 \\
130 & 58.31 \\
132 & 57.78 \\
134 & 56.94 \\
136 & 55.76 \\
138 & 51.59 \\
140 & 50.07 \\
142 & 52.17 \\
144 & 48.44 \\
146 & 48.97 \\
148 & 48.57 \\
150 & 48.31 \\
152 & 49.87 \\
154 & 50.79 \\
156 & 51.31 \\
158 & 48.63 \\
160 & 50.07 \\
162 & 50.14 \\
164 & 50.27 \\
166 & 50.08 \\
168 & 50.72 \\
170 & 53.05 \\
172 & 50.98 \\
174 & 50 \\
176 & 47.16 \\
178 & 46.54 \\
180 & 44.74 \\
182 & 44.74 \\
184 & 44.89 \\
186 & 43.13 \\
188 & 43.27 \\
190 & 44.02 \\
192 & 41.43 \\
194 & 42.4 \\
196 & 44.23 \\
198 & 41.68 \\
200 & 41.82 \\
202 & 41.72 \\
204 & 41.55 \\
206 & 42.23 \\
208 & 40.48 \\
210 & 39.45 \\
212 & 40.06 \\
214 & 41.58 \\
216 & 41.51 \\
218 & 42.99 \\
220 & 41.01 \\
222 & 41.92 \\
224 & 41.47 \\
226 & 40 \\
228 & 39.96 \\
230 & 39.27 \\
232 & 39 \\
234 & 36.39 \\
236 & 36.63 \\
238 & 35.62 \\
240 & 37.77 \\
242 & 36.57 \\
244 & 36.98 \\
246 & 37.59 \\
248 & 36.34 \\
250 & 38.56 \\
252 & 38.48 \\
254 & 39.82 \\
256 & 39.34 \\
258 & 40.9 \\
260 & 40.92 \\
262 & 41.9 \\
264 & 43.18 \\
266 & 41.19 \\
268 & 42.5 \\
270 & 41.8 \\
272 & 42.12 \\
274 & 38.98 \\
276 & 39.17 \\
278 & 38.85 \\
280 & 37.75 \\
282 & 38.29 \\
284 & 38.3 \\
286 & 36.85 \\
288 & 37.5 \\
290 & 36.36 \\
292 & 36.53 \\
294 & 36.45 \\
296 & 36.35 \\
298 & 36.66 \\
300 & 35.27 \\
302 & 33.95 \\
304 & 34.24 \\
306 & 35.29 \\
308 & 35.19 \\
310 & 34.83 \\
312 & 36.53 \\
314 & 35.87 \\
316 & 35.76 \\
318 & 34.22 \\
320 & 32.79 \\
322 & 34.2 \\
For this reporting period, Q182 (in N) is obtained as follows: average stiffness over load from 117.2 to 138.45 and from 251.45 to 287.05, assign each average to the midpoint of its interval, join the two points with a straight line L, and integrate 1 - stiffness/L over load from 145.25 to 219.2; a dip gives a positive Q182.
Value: 6.4 N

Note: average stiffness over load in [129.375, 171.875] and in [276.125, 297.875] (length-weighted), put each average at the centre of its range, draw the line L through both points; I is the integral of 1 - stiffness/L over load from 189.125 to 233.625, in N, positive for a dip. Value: 3.83 N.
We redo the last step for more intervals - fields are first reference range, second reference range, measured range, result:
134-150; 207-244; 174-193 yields 0.24 N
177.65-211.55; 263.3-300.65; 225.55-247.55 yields 1.65 N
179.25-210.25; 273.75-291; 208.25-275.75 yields 0.58 N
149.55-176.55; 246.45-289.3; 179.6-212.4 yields 3.08 N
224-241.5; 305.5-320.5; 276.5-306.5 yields -0.56 N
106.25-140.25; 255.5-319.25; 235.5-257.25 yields 2.57 N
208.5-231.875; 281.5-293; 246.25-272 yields -1.12 N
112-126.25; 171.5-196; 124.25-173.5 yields 0.17 N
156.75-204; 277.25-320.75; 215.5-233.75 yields 0.81 N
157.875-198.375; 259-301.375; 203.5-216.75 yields 1.01 N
